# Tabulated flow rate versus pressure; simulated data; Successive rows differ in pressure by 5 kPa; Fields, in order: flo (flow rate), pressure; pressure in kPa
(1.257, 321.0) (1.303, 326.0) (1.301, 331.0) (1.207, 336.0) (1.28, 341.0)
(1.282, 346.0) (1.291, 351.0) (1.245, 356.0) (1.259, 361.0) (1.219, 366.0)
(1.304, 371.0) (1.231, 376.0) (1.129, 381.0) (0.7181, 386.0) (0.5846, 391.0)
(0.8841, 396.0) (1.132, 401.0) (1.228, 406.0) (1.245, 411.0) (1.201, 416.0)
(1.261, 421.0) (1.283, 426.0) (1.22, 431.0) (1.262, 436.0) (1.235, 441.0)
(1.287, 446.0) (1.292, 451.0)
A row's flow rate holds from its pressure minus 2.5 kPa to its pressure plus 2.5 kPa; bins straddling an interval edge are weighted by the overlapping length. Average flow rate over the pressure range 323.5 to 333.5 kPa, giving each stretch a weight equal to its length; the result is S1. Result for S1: 1.3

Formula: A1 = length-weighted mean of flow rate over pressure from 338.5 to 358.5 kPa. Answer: 1.27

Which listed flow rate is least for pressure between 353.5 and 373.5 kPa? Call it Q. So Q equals 1.219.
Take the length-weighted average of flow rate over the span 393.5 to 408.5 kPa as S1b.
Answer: 1.08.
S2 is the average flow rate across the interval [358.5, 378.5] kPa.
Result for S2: 1.25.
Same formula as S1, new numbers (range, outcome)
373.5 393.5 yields 0.916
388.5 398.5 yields 0.734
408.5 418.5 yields 1.22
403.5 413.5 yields 1.24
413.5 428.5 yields 1.25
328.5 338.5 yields 1.25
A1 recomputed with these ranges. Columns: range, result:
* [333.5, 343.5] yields 1.24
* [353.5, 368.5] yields 1.24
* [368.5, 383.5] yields 1.22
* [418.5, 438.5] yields 1.26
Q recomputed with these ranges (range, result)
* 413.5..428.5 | 1.201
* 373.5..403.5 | 0.5846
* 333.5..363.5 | 1.207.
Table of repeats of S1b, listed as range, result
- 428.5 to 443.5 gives 1.24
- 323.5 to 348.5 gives 1.27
